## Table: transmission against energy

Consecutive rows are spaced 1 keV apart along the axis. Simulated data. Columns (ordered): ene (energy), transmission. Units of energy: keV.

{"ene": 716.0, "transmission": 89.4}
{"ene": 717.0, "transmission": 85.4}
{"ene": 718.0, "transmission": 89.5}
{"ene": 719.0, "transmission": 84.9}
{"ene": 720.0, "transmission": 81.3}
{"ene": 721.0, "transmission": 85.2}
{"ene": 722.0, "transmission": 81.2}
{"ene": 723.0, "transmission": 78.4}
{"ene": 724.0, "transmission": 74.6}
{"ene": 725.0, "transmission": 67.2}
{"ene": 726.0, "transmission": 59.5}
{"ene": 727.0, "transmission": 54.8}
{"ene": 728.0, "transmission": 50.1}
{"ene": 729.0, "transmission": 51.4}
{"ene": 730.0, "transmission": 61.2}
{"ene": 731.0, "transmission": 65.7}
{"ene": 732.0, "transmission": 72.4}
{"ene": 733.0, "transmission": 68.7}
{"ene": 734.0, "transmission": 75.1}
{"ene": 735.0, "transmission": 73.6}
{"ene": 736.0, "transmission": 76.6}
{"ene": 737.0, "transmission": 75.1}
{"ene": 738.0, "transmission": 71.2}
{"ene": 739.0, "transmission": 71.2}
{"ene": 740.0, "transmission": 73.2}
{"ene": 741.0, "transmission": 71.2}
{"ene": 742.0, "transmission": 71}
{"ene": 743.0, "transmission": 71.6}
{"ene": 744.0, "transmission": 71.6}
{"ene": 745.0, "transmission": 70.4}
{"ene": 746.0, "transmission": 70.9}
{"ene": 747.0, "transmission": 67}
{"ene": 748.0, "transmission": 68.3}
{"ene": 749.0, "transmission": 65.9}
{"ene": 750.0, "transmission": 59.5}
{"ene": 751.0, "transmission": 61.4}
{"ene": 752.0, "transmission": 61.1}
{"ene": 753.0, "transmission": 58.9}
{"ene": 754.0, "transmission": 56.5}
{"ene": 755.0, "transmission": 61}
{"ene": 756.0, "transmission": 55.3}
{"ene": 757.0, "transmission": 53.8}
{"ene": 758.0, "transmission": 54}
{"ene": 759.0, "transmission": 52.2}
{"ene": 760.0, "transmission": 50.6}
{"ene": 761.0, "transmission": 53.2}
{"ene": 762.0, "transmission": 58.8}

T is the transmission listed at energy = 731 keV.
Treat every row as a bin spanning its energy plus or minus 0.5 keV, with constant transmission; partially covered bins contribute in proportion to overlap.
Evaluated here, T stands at 65.7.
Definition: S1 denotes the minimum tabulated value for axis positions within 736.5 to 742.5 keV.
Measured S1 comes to 71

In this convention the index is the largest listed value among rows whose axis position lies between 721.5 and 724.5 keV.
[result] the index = 81.2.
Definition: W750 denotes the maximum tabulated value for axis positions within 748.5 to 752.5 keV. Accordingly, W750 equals 65.9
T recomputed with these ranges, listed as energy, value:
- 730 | 61.2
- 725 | 67.2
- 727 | 54.8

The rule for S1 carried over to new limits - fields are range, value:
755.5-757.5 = 53.8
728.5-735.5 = 51.4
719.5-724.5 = 74.6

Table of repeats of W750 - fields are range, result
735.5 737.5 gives 76.6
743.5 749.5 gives 71.6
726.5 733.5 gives 72.4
